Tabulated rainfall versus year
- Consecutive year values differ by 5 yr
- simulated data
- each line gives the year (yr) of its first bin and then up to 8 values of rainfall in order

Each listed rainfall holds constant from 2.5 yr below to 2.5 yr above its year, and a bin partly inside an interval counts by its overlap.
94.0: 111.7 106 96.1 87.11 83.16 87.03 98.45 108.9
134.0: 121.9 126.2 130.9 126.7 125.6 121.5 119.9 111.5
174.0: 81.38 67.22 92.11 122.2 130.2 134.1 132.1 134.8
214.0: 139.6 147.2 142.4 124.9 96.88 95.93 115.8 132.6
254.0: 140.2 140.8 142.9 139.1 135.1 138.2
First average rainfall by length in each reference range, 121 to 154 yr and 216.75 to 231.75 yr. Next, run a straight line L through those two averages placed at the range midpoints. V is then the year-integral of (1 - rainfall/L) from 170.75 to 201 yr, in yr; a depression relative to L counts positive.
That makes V 5.9 yr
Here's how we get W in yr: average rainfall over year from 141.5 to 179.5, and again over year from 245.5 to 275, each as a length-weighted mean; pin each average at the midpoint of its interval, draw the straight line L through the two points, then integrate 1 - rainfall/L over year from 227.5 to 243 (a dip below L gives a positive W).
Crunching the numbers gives 3.1 yr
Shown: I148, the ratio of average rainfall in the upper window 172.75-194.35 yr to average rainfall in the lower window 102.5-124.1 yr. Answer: 1.1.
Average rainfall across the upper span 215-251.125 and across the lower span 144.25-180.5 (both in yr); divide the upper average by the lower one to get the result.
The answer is 1.1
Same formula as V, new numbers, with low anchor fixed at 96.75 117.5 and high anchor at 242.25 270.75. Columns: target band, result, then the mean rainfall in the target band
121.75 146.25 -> -4.1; 117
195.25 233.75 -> -3.3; 134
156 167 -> -1.2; 121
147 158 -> -2.1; 125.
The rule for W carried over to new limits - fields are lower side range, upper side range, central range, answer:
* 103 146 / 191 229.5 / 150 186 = 4.7 yr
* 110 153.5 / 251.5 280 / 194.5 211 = -1.0 yr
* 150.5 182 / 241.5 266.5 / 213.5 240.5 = 0.1 yr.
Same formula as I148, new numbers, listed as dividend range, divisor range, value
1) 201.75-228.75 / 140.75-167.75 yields 1.11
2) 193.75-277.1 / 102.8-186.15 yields 1.24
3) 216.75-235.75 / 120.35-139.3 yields 1.16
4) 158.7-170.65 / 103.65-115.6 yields 1.34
